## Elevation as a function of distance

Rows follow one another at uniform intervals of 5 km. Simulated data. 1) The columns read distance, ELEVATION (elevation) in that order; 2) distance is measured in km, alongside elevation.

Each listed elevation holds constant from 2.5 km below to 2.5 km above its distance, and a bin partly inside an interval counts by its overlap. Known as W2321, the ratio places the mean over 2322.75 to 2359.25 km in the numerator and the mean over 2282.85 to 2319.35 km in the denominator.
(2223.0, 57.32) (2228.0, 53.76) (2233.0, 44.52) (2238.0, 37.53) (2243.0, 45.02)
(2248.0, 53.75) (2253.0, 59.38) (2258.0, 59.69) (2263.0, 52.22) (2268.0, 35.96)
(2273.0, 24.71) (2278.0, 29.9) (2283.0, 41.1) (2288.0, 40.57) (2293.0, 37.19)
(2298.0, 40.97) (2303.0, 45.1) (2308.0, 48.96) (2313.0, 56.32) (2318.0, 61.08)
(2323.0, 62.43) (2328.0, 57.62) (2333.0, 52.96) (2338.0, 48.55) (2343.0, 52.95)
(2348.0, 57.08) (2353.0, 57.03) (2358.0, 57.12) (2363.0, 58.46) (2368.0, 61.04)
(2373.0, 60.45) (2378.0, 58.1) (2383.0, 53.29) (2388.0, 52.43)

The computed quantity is 1.19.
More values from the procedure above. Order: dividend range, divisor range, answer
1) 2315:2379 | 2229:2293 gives 1.31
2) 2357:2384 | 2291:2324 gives 1.17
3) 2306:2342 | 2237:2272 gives 1.14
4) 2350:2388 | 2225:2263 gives 1.13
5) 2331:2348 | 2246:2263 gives 0.92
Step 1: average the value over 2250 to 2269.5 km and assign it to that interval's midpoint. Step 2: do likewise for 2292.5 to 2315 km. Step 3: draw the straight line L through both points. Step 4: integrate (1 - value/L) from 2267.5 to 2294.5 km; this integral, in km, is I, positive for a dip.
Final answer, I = 8.0 km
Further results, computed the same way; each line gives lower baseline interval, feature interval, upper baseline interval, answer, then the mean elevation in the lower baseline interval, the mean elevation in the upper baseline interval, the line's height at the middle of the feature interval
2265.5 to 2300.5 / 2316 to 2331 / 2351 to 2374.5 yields -4.0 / 35.8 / 58.8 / 47.5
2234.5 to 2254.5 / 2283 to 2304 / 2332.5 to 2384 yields 4.5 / 48.2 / 56.3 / 51.7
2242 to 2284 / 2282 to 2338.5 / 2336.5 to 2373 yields 1.5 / 44.7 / 56.5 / 50.8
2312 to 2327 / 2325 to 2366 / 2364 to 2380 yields 3.1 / 60.1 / 59.8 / 59.9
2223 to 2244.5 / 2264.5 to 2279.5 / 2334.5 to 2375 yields 5.4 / 46.6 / 56.4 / 49.7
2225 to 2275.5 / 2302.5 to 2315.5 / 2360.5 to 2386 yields 0.3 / 46.8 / 58.2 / 52.2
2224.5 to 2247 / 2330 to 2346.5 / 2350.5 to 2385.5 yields 1.0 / 46.3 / 57.9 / 55.3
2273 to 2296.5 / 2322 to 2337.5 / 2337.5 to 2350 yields -2.2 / 36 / 53.4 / 49.3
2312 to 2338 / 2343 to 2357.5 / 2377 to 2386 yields 0.0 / 57.3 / 55.1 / 56.3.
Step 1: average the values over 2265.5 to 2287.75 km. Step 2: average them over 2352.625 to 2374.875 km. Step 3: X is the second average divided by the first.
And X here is 1.75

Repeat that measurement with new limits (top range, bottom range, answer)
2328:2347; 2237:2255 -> 1.06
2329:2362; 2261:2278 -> 1.51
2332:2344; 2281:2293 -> 1.28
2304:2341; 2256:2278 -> 1.33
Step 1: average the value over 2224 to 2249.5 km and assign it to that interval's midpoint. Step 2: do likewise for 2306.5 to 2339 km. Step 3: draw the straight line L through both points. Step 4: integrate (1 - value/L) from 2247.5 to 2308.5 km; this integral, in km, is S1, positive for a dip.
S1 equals 9.37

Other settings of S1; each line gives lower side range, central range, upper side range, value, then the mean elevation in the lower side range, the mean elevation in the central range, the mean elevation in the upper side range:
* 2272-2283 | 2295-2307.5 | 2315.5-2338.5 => 0.0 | 30.8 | 43.7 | 57.2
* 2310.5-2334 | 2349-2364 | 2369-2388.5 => 0.0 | 58.4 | 57.4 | 56.8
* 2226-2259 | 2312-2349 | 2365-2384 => -0.2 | 50.1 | 56.1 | 58.6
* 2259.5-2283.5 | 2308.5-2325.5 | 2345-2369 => -3.6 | 37.4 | 58.7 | 57.9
